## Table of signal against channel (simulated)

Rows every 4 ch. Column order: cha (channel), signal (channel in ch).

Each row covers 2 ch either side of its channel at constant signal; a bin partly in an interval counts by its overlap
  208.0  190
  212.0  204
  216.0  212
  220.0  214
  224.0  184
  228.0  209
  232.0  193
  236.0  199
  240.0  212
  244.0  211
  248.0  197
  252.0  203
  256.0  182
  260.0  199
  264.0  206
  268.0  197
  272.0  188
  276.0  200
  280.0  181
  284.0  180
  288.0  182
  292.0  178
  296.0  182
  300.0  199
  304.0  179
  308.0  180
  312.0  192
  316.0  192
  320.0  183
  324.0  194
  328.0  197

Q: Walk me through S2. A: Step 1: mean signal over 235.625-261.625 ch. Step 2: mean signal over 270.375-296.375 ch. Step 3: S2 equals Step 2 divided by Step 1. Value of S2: 0.92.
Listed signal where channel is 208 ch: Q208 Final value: 190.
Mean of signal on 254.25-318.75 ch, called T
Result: 189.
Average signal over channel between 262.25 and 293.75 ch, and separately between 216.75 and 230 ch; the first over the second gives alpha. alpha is 0.93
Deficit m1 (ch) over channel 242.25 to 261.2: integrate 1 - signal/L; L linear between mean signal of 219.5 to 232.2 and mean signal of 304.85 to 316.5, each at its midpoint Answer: -0.27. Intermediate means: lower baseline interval 199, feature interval 198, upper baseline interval 187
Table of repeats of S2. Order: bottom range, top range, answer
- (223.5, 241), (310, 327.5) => 0.95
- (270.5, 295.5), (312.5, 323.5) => 1.02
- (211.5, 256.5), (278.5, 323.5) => 0.91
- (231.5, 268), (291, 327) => 0.93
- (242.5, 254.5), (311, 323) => 0.93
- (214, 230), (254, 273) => 0.95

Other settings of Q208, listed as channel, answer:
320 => 183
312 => 192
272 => 188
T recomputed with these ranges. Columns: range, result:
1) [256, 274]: 196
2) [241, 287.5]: 195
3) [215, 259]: 201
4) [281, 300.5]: 183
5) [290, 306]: 184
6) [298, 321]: 188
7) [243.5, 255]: 201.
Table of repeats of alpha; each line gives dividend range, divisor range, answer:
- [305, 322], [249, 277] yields 0.95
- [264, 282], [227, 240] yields 0.96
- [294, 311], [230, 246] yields 0.91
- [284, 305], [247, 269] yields 0.93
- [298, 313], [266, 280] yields 0.97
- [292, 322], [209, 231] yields 0.92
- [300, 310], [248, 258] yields 0.95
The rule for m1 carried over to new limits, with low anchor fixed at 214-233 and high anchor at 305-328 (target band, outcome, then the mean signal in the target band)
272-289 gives 0.7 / 186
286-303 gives 0.6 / 185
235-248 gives -0.4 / 206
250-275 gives 0.1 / 196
